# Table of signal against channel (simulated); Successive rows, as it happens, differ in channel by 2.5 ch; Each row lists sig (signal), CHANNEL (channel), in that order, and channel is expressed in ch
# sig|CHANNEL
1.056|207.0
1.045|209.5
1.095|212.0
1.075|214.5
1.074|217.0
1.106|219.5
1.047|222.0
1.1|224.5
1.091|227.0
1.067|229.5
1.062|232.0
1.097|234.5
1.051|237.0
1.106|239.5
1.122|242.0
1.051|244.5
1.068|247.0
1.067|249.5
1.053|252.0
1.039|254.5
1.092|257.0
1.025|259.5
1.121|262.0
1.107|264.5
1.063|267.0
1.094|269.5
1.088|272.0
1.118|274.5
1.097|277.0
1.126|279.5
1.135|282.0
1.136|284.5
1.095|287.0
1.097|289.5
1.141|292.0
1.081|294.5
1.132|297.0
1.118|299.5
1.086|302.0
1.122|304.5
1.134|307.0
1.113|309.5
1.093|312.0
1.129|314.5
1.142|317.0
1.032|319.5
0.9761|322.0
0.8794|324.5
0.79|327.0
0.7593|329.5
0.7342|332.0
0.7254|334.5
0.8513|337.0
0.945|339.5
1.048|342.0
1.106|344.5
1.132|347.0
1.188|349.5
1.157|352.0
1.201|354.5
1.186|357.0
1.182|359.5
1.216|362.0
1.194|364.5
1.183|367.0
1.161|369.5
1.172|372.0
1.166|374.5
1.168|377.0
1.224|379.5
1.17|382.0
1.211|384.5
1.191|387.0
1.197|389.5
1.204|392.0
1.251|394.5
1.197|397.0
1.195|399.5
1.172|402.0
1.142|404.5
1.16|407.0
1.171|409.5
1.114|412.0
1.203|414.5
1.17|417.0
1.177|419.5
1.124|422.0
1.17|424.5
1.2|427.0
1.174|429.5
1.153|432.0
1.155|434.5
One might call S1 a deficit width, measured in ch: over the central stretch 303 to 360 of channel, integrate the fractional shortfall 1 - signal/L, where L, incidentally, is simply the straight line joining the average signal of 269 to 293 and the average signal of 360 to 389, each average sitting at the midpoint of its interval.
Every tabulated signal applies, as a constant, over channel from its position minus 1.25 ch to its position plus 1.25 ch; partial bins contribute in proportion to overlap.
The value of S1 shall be 6.3 ch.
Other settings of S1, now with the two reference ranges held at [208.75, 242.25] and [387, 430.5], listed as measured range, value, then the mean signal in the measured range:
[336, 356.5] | 1.07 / 1.09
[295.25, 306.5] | 0.06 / 1.11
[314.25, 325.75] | 1.09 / 1.02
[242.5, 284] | 0.57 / 1.09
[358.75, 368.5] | -0.33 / 1.19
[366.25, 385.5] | -0.35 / 1.18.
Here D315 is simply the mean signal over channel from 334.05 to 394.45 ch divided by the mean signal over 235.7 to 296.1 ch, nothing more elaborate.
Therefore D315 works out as 1.05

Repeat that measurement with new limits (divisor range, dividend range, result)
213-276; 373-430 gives 1.09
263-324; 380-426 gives 1.07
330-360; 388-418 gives 1.15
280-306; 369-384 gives 1.06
